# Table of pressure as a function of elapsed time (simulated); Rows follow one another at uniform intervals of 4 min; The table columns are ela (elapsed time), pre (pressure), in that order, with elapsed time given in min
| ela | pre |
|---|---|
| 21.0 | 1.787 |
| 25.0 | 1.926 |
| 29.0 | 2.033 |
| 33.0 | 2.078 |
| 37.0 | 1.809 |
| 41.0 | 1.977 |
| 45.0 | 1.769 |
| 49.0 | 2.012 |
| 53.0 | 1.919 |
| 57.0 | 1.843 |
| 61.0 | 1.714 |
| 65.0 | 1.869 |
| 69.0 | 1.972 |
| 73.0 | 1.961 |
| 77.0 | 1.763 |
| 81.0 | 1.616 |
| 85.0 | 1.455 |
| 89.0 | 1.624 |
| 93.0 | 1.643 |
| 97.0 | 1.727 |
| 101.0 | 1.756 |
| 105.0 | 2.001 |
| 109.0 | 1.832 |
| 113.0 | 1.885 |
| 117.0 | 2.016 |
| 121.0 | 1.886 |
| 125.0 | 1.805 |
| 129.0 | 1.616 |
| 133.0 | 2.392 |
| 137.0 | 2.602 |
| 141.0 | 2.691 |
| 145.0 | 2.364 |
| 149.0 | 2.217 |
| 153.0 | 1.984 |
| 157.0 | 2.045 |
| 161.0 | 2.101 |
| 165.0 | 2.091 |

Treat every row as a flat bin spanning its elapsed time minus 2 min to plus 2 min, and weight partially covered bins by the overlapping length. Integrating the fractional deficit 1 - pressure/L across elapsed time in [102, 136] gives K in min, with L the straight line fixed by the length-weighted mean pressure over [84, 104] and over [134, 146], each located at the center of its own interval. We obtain 3.1 min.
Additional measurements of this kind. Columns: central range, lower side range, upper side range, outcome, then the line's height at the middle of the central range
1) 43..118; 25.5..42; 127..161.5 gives 9.8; 2.08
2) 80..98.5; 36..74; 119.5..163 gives 3.6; 1.99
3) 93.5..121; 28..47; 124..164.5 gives 3.1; 2.1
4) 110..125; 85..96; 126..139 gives 0.5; 1.97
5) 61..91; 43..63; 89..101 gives 0.2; 1.76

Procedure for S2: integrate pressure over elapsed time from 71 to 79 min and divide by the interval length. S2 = 1.86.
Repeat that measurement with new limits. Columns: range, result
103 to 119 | 1.93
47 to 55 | 1.97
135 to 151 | 2.47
